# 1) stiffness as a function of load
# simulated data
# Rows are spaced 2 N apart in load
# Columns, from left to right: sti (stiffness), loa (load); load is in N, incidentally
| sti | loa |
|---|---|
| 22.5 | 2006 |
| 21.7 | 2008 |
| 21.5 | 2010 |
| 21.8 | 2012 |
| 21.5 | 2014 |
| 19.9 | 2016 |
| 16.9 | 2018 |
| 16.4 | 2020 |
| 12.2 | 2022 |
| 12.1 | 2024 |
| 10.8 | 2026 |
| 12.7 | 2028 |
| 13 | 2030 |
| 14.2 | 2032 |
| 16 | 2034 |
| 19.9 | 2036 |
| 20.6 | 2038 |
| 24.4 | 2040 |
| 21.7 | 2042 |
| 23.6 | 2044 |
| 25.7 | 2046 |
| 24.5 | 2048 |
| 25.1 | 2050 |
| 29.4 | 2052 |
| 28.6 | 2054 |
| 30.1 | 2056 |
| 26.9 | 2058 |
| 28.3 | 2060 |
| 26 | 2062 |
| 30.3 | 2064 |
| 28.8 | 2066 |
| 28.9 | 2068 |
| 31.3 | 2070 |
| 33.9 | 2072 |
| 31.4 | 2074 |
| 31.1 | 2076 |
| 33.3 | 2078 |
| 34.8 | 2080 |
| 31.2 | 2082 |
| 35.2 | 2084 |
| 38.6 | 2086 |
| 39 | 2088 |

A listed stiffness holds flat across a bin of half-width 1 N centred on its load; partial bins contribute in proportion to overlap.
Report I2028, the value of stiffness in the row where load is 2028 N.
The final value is 12.7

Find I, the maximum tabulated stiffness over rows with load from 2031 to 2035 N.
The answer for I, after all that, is 16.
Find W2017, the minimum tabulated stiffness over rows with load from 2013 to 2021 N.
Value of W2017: 16.4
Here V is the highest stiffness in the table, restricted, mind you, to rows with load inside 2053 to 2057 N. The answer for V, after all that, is 30.1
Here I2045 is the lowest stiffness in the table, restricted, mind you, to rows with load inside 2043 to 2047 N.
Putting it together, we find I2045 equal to 23.6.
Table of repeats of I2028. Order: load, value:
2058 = 26.9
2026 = 10.8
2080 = 34.8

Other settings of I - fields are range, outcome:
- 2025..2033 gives 14.2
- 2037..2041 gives 24.4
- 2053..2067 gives 30.3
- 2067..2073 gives 33.9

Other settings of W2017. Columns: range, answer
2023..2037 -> 10.8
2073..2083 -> 31.1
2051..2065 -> 26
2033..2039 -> 16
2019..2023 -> 12.2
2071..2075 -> 31.4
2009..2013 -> 21.5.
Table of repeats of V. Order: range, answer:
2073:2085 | 35.2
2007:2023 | 21.8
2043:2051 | 25.7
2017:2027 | 16.9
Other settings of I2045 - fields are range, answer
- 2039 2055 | 21.7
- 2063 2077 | 28.8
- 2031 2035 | 14.2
